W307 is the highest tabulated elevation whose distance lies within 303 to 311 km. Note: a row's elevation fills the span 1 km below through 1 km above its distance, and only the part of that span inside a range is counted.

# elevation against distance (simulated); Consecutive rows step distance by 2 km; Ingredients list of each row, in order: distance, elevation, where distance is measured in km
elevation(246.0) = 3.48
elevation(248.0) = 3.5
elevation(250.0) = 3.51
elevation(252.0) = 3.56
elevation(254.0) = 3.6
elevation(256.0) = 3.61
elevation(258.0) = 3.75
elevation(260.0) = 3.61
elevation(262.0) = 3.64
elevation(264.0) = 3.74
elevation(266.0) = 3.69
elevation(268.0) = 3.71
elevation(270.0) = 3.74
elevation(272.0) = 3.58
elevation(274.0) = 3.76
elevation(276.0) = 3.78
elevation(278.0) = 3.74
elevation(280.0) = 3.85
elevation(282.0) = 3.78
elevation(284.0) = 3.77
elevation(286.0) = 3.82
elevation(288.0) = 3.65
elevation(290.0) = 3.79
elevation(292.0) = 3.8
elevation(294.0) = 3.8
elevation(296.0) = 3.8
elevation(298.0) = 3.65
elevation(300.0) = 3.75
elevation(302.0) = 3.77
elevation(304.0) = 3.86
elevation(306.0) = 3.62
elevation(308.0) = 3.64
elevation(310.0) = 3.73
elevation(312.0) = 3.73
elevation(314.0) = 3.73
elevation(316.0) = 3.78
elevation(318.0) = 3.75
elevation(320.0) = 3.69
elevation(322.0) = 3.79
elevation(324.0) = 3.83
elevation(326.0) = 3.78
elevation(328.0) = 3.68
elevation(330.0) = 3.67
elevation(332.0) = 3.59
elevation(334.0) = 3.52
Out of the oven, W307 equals 3.86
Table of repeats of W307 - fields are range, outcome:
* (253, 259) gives 3.75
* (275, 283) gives 3.85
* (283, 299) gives 3.82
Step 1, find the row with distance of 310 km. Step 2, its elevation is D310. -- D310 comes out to 3.73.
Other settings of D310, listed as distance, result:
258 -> 3.75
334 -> 3.52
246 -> 3.48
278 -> 3.74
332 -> 3.59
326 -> 3.78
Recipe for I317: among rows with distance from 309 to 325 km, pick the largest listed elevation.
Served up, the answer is 3.83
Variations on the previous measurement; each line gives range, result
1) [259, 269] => 3.74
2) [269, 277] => 3.78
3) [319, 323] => 3.79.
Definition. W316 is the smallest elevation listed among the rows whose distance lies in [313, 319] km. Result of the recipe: 3.73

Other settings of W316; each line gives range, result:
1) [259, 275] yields 3.58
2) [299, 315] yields 3.62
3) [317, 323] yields 3.69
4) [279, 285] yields 3.77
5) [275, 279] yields 3.74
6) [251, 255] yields 3.56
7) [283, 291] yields 3.65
